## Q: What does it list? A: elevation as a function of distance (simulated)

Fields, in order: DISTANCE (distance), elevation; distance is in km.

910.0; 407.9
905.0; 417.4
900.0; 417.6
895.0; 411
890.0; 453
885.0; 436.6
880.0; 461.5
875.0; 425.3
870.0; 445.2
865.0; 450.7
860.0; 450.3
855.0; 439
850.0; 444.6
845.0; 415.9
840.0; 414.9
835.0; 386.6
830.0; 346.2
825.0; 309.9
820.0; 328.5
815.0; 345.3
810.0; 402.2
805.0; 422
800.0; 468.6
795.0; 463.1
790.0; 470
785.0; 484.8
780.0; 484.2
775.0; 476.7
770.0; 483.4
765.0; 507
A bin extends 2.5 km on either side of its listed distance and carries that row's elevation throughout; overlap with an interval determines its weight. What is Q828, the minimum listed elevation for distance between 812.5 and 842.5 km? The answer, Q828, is 309.9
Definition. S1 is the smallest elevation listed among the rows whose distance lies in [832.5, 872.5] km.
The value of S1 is 386.6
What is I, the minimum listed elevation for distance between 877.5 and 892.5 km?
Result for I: 436.6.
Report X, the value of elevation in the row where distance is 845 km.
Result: 415.9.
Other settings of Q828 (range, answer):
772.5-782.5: 476.7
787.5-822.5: 328.5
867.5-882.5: 425.3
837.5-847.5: 414.9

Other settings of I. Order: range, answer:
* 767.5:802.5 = 463.1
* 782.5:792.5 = 470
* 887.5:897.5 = 411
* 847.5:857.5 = 439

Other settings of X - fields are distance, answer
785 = 484.8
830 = 346.2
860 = 450.3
